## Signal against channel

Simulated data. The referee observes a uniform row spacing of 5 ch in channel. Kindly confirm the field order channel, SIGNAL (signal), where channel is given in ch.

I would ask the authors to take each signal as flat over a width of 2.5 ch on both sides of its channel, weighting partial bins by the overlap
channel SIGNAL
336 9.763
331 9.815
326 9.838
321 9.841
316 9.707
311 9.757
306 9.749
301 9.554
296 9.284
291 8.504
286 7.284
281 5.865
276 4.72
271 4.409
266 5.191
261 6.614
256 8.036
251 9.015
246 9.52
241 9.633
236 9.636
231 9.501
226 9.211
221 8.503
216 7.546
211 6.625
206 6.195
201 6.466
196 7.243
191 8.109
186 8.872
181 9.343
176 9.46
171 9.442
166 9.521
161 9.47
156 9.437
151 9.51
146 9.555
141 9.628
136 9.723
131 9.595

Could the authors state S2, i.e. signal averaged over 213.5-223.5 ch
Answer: 8.02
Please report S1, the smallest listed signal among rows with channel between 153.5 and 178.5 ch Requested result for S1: 9.437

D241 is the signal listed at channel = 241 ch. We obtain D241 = 9.633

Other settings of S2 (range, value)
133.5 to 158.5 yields 9.57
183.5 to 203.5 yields 7.67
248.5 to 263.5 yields 7.89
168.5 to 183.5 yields 9.42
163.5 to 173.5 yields 9.48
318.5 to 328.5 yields 9.84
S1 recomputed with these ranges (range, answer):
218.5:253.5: 8.503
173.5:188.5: 8.872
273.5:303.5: 4.72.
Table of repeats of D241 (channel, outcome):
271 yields 4.409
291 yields 8.504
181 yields 9.343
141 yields 9.628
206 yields 6.195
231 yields 9.501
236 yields 9.636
